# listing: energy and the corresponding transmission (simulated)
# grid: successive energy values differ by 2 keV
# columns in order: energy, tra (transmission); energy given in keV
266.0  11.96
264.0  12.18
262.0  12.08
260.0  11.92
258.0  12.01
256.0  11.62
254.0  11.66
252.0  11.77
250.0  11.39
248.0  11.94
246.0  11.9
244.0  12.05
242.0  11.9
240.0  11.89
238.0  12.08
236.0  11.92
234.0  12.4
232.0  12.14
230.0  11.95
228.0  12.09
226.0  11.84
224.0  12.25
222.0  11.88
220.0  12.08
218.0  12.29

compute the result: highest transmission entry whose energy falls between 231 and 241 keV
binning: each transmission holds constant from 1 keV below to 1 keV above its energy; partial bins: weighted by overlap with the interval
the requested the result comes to 12.4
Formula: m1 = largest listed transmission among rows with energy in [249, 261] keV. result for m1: 12.01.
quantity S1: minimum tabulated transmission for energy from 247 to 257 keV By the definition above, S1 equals 11.39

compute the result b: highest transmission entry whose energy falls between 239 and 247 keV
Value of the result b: 12.05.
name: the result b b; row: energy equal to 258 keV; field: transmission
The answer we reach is 12.01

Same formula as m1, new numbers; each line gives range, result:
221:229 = 12.25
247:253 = 11.94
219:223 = 12.08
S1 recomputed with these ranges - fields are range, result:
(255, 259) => 11.62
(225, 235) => 11.84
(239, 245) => 11.89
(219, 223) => 11.88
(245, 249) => 11.9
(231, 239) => 11.92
